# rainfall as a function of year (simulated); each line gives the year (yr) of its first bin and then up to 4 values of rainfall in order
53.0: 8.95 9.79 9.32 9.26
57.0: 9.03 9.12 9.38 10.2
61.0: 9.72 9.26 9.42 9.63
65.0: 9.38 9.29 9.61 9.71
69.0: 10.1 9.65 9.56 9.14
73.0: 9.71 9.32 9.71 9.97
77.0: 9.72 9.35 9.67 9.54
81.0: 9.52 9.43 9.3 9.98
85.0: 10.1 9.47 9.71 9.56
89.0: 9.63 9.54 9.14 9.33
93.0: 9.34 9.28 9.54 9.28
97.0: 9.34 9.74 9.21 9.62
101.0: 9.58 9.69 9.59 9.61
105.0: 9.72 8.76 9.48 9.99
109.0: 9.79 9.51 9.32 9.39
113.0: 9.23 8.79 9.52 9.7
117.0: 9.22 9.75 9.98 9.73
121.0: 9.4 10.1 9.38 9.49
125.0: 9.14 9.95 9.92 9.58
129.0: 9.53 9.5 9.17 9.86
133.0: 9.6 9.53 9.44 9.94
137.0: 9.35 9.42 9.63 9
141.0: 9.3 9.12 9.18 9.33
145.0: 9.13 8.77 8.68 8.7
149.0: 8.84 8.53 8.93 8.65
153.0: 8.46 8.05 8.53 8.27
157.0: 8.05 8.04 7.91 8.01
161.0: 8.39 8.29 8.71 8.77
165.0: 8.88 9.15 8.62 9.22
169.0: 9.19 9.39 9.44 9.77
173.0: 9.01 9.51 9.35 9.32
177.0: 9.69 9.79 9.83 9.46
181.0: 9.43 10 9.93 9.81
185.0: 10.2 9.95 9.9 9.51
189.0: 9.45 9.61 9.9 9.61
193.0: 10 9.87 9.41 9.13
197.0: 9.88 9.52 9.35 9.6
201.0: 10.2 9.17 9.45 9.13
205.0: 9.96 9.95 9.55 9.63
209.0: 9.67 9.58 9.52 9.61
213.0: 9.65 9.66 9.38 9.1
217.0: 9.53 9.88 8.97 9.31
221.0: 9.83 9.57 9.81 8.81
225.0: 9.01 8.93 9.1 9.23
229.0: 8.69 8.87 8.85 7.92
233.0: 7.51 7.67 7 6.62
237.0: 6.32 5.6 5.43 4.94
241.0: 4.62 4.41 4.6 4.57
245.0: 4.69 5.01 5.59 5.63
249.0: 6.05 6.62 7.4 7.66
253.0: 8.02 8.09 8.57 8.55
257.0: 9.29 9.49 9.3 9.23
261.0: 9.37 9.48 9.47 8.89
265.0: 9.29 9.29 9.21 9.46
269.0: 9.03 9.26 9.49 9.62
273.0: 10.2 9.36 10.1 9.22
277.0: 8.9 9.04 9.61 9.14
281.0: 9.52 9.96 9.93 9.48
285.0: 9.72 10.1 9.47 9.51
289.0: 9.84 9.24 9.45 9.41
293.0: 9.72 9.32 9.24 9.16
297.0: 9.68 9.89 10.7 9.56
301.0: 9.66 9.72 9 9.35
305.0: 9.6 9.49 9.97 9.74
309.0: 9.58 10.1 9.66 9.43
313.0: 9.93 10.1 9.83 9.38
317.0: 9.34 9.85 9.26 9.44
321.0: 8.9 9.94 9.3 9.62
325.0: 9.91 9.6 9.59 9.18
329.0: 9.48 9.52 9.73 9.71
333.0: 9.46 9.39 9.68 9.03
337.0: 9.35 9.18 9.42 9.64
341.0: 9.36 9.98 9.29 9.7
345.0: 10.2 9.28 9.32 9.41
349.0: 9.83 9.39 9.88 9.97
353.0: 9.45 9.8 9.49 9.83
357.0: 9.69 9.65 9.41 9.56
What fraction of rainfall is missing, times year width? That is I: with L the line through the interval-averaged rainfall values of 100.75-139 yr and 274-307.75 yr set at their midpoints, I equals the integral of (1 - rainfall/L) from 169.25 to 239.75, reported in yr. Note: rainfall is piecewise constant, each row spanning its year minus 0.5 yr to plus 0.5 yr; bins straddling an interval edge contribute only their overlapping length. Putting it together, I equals 2.7 yr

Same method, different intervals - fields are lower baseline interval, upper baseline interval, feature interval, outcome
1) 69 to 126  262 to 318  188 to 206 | -0.1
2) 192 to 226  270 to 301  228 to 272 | 9.0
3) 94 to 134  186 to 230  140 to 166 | 2.4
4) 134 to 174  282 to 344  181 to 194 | -1.1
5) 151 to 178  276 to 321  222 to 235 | 0.7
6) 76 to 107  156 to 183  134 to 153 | 0.2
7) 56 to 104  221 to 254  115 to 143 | -2.5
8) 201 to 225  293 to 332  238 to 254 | 6.4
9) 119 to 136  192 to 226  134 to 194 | 2.5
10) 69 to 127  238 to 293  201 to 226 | -2.2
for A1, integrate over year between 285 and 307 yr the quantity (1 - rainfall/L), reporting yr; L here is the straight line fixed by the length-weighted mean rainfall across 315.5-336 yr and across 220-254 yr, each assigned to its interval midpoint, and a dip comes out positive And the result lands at -2.2 yr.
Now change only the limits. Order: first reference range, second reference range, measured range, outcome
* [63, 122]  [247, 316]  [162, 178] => 0.4 yr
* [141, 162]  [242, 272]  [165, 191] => -3.4 yr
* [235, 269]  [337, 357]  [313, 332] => -1.2 yr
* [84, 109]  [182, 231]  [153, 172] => 1.8 yr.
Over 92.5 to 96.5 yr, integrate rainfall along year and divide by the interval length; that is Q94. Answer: 9.36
